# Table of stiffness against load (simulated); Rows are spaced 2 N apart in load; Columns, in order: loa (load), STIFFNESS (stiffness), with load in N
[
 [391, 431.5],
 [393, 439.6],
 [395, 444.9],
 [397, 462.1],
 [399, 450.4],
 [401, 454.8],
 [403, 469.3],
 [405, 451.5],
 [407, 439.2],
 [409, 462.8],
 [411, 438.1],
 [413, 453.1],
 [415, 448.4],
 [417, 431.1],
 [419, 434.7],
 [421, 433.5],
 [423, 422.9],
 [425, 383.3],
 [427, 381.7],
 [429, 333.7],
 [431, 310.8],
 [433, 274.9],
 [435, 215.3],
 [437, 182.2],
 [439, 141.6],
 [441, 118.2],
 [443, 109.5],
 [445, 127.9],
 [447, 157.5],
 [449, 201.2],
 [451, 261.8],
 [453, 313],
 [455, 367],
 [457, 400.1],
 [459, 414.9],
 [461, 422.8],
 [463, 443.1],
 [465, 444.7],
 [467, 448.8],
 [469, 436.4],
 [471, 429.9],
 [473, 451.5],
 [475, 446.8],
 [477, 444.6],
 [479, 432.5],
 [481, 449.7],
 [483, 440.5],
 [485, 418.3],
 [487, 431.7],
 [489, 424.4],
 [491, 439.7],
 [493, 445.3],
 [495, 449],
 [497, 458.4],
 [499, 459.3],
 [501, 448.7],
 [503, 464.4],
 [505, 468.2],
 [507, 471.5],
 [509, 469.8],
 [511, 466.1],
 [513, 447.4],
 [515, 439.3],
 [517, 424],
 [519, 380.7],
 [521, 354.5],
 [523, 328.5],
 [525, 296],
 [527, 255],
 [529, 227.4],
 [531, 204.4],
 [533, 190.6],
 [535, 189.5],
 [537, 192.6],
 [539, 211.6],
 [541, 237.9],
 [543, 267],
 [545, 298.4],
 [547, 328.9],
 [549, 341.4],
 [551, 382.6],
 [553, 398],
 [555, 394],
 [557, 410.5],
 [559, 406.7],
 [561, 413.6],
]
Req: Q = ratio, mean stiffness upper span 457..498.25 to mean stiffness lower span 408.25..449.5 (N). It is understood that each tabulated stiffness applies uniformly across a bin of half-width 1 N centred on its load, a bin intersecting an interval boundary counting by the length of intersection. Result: 1.4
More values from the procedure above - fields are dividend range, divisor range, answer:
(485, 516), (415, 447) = 1.57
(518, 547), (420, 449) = 1.03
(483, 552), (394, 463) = 1.04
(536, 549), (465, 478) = 0.59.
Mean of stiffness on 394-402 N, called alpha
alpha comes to 453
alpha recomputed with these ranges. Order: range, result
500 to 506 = 460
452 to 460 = 374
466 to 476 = 443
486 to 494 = 435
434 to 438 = 199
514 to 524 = 385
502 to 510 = 468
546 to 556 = 369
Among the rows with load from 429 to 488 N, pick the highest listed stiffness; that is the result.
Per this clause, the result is 451.5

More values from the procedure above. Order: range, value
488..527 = 471.5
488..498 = 458.4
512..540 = 447.4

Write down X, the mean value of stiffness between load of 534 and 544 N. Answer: 220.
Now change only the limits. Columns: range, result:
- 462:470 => 443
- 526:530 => 241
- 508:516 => 456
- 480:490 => 433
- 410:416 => 447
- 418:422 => 434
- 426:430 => 358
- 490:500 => 450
